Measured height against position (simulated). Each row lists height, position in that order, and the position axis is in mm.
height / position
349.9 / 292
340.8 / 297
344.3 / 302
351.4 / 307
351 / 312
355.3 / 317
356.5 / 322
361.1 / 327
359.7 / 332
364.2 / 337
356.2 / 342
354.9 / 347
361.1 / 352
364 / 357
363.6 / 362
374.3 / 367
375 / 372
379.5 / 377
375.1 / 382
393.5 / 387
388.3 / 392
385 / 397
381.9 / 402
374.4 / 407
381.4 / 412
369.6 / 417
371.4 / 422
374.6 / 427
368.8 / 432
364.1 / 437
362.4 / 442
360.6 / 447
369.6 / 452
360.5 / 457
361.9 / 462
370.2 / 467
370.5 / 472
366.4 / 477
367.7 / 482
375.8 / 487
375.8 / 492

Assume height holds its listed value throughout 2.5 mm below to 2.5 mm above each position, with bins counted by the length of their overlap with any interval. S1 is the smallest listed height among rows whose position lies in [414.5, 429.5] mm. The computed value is 369.6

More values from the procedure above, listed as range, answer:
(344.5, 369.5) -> 354.9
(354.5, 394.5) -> 363.6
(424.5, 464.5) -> 360.5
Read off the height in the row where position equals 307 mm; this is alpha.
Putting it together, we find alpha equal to 351.4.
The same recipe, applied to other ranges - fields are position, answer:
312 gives 351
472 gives 370.5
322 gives 356.5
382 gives 375.1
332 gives 359.7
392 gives 388.3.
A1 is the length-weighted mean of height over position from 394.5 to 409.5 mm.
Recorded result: 380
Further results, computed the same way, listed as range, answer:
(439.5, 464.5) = 363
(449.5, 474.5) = 367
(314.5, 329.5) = 358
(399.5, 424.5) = 376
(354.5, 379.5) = 371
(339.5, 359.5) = 359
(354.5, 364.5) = 364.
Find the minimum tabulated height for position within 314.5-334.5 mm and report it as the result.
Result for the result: 355.3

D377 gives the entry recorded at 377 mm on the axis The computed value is 379.5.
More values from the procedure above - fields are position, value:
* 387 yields 393.5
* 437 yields 364.1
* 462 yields 361.9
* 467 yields 370.2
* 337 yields 364.2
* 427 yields 374.6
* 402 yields 381.9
